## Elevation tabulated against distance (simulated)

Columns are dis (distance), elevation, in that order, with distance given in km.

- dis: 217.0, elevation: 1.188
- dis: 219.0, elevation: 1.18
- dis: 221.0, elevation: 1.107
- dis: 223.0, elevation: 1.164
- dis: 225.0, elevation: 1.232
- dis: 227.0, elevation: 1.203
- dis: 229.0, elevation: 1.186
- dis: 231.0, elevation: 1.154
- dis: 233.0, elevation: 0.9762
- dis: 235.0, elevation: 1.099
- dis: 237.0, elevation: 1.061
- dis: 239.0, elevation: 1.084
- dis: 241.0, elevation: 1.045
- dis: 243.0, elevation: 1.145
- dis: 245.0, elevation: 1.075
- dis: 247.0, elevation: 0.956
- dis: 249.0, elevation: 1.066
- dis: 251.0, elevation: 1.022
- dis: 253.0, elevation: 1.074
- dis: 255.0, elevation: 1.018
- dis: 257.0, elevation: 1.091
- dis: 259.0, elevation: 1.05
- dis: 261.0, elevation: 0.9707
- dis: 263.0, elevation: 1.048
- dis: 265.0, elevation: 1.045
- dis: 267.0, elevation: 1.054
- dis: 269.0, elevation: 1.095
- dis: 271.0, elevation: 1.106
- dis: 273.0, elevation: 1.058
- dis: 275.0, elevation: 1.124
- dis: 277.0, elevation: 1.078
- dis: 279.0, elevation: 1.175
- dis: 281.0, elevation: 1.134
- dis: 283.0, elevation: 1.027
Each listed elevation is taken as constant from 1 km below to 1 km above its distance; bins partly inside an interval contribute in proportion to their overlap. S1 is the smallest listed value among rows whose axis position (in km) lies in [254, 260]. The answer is 1.018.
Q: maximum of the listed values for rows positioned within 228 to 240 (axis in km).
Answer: 1.186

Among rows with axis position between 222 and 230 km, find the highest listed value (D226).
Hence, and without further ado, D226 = 1.232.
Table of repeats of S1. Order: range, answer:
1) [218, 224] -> 1.107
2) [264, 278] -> 1.045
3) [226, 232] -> 1.154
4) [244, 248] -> 0.956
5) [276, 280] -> 1.078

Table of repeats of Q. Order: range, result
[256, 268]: 1.091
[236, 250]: 1.145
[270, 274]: 1.106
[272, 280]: 1.175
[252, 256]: 1.074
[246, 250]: 1.066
